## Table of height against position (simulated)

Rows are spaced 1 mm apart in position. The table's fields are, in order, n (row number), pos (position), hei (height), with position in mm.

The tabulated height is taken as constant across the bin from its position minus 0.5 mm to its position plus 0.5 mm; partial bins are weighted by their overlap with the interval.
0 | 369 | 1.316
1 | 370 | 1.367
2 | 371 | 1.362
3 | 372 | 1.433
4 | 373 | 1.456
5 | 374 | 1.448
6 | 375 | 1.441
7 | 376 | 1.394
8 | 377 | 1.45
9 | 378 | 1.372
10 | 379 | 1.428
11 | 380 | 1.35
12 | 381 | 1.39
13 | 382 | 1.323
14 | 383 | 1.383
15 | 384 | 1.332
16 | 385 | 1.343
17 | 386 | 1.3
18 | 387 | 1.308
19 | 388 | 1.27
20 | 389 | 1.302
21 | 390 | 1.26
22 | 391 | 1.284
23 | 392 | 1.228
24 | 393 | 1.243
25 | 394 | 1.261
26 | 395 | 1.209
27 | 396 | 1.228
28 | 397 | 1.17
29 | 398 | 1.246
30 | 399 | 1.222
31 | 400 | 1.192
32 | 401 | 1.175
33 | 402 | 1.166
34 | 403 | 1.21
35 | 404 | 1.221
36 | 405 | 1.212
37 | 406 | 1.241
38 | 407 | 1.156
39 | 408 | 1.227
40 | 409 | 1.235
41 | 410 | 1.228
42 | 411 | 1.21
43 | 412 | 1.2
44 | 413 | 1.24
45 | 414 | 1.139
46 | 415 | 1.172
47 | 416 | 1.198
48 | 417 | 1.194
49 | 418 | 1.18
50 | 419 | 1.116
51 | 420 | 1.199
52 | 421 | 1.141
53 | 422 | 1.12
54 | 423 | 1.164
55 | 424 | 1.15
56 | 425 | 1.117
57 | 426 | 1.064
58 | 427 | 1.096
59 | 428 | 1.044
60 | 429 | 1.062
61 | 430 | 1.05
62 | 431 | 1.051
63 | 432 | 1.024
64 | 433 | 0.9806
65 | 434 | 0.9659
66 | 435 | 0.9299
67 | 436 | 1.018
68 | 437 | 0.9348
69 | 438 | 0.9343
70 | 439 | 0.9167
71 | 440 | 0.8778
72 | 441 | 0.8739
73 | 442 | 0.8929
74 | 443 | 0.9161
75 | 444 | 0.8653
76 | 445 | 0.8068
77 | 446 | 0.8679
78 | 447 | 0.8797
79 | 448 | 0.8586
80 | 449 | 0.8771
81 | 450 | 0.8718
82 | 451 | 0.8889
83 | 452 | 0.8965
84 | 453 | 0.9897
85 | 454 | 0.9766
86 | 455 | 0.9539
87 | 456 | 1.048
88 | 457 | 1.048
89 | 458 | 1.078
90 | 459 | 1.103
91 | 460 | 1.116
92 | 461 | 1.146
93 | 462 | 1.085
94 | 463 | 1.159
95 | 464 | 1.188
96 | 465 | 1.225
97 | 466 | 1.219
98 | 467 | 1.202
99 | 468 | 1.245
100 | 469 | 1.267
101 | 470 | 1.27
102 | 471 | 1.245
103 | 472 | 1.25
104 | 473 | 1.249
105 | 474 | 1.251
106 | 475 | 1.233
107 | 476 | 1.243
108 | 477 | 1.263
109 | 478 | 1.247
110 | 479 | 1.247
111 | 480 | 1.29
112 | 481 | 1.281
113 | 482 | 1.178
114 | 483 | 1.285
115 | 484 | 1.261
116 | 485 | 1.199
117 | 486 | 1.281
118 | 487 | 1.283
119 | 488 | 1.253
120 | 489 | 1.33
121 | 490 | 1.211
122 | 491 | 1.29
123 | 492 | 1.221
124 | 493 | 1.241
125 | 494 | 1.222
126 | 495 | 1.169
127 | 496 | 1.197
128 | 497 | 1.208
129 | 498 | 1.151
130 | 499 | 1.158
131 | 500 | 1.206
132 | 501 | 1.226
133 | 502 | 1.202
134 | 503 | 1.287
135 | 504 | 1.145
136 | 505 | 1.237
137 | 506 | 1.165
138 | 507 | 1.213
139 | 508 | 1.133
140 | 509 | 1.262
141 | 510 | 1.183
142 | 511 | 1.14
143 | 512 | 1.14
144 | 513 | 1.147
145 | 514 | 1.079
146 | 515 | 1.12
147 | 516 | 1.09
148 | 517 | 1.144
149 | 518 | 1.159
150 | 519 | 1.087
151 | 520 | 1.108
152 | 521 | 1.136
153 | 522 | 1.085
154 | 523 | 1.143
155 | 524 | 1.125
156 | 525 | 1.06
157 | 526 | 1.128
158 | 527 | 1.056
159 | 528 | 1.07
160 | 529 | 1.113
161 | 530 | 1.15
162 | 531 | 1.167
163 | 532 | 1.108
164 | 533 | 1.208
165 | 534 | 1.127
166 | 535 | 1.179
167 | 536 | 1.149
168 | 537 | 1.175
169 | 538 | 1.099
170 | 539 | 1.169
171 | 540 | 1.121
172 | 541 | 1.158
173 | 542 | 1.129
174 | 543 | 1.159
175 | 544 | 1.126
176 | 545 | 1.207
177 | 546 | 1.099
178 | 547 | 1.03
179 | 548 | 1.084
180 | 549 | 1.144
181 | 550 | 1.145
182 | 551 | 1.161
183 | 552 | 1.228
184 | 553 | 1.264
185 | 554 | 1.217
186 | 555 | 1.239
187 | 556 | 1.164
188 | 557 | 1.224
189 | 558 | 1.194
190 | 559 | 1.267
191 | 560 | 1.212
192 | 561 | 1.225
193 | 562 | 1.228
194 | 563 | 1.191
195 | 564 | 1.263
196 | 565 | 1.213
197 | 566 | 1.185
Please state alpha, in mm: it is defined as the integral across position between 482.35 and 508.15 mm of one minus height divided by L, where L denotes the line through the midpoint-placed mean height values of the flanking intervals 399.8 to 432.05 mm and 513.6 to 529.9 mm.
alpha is -2.4 mm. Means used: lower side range 1.16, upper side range 1.11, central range 1.22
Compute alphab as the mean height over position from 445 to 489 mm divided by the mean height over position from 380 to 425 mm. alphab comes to 0.9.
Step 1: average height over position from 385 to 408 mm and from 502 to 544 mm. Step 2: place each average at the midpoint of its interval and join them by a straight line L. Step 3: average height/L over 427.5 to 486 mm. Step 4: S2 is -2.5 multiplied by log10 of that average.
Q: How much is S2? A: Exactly 0.108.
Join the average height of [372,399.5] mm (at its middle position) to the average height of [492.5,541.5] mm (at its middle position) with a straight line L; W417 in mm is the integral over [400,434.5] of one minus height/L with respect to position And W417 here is 3.7 mm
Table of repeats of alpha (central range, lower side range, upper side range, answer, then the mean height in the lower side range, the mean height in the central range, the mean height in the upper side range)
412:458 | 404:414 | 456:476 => 7.1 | 1.21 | 1.02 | 1.19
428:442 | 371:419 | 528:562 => 3.1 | 1.27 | 0.971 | 1.16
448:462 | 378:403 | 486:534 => 2.5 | 1.28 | 0.998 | 1.17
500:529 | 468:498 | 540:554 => 1.3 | 1.25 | 1.15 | 1.15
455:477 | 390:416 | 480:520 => 0.4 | 1.21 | 1.18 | 1.2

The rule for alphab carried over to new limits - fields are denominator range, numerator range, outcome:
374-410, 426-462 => 0.76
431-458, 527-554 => 1.23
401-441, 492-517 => 1.06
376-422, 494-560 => 0.93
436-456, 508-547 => 1.25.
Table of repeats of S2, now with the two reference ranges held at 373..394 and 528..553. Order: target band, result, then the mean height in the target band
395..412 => 0.094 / 1.21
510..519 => 0.046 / 1.13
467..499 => -0.022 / 1.24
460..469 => 0.050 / 1.18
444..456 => 0.362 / 0.902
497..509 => -0.004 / 1.2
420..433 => 0.182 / 1.09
